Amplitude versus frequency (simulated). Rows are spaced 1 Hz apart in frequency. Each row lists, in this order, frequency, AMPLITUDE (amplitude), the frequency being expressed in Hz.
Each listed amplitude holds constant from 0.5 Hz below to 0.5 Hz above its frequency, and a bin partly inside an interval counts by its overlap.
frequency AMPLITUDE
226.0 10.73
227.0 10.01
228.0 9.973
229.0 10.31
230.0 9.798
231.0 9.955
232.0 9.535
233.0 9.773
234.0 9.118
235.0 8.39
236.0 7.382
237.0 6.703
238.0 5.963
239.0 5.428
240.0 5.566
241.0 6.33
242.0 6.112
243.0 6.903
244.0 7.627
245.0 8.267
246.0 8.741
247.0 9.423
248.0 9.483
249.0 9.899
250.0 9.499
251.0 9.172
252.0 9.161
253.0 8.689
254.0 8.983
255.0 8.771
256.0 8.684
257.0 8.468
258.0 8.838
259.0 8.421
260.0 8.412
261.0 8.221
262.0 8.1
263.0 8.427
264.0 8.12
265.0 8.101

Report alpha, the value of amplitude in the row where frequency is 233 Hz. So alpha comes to 9.773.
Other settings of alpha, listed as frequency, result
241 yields 6.33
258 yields 8.838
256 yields 8.684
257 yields 8.468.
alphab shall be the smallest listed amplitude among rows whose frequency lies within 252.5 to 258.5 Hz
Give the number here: 8.468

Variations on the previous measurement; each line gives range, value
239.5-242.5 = 5.566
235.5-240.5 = 5.428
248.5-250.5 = 9.499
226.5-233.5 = 9.535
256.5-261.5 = 8.221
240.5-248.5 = 6.112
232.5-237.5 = 6.703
